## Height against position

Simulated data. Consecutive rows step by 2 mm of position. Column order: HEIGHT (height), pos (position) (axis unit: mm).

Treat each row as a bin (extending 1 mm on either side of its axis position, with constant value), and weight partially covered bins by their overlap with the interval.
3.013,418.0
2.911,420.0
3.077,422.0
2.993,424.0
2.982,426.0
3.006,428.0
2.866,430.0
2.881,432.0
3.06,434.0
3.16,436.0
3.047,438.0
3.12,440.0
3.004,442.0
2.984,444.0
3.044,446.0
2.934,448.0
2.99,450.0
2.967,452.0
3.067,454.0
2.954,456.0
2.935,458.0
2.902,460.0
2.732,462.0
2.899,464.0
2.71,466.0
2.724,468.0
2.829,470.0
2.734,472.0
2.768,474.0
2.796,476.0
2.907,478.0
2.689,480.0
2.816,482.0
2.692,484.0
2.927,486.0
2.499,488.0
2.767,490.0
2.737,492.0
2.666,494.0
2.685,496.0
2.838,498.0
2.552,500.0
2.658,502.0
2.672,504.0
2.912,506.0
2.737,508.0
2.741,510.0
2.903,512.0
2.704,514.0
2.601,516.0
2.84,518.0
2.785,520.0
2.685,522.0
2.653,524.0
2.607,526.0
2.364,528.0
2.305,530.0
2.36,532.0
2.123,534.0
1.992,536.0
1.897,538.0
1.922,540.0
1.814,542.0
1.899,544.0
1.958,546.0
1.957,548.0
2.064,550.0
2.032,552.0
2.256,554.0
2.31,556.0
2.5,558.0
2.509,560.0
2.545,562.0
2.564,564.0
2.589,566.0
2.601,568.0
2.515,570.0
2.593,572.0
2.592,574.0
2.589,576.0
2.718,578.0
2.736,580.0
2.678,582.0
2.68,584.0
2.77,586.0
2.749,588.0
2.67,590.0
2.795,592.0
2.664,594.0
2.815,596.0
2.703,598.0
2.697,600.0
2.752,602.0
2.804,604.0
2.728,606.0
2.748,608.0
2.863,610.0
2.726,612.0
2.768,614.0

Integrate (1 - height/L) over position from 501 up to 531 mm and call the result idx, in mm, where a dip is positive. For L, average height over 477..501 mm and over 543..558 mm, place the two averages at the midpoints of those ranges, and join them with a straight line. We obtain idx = -2.8 mm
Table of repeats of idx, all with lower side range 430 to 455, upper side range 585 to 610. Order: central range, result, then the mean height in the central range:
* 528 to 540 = 3.0 mm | 2.14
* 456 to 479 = 1.2 mm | 2.82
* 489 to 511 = 1.4 mm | 2.72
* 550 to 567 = 2.5 mm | 2.39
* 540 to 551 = 3.5 mm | 1.94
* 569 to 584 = 0.8 mm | 2.63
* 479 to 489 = 0.7 mm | 2.72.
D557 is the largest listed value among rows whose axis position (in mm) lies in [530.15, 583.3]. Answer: 2.736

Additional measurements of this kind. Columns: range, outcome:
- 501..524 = 2.912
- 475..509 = 2.927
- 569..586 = 2.77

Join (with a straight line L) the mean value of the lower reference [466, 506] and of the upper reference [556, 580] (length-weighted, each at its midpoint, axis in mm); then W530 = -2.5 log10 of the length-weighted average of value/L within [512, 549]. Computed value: 0.14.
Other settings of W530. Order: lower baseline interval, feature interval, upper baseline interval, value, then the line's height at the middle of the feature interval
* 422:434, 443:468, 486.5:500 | -0.02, 2.85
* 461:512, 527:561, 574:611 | 0.27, 2.74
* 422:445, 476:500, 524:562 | -0.06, 2.6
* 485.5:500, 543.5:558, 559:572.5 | 0.23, 2.59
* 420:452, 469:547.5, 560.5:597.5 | 0.11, 2.83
